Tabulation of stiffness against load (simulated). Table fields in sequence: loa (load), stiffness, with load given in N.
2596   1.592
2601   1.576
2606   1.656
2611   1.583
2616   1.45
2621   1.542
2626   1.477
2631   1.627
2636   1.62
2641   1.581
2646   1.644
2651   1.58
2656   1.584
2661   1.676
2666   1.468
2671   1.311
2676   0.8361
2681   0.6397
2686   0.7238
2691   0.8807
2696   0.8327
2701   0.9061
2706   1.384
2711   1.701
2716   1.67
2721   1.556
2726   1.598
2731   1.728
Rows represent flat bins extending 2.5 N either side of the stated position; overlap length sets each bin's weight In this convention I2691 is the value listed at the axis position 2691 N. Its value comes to 0.8807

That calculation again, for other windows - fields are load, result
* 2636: 1.62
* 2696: 0.8327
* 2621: 1.542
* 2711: 1.701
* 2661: 1.676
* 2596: 1.592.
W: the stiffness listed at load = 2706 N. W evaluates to 1.384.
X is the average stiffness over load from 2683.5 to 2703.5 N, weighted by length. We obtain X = 0.836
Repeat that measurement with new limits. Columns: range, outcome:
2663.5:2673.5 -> 1.39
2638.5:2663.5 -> 1.61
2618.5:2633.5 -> 1.55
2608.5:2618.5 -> 1.52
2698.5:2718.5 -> 1.42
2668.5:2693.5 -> 0.878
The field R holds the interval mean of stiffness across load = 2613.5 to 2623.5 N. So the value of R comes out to 1.5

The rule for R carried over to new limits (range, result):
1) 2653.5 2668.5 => 1.58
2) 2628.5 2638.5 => 1.62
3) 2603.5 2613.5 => 1.62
